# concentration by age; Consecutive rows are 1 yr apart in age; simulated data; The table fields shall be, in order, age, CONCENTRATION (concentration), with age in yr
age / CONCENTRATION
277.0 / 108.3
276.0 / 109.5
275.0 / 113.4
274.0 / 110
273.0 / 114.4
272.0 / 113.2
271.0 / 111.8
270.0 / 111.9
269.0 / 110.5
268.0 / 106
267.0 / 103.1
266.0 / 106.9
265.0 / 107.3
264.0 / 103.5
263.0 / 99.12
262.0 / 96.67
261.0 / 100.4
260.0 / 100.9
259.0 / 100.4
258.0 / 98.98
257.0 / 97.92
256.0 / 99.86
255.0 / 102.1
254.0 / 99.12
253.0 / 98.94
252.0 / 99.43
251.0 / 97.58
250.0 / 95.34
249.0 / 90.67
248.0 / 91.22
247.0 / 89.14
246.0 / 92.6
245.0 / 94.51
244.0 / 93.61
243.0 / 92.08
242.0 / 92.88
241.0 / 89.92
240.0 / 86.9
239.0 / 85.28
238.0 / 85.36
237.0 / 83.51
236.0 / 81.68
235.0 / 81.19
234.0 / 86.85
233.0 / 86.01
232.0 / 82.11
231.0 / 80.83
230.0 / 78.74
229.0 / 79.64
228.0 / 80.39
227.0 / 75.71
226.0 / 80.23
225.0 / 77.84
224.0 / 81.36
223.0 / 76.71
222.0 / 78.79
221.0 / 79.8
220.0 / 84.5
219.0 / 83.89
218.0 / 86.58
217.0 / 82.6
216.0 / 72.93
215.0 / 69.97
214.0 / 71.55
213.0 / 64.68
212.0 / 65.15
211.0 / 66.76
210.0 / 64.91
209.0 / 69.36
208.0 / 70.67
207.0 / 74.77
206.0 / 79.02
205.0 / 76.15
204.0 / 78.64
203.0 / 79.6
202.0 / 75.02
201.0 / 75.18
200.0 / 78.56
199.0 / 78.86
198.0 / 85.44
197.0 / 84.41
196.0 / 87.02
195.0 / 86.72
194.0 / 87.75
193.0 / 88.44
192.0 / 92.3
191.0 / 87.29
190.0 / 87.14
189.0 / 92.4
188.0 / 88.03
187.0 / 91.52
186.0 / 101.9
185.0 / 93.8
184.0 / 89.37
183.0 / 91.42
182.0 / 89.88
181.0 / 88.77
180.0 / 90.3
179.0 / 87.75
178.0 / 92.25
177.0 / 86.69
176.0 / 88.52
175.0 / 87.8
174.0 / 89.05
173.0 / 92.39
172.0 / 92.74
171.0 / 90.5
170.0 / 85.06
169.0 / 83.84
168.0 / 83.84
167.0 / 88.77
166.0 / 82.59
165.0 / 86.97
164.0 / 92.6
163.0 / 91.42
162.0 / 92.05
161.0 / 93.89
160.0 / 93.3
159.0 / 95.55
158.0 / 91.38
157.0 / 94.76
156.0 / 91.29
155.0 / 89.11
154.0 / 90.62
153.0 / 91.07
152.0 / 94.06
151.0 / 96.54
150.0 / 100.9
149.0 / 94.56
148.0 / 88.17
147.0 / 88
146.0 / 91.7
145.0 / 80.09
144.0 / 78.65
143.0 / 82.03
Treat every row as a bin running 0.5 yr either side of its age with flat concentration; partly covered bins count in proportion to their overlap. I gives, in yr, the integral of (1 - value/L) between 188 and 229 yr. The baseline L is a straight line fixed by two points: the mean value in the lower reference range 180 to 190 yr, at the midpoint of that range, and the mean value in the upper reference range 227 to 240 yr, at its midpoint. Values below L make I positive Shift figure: 3.8 yr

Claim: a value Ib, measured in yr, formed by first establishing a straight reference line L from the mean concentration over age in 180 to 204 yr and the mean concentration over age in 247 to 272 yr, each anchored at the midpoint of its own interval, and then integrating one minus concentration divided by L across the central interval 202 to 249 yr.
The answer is 6.75 yr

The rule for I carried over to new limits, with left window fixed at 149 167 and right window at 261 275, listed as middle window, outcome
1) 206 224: 4.6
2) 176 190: 0.7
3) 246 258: 1.0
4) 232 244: 1.9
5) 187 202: 1.8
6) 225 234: 1.9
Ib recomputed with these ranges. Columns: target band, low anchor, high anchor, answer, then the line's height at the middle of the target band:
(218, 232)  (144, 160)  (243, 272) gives 2.5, 97.4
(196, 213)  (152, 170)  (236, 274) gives 3.4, 94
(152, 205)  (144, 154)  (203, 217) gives -4.4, 81.7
